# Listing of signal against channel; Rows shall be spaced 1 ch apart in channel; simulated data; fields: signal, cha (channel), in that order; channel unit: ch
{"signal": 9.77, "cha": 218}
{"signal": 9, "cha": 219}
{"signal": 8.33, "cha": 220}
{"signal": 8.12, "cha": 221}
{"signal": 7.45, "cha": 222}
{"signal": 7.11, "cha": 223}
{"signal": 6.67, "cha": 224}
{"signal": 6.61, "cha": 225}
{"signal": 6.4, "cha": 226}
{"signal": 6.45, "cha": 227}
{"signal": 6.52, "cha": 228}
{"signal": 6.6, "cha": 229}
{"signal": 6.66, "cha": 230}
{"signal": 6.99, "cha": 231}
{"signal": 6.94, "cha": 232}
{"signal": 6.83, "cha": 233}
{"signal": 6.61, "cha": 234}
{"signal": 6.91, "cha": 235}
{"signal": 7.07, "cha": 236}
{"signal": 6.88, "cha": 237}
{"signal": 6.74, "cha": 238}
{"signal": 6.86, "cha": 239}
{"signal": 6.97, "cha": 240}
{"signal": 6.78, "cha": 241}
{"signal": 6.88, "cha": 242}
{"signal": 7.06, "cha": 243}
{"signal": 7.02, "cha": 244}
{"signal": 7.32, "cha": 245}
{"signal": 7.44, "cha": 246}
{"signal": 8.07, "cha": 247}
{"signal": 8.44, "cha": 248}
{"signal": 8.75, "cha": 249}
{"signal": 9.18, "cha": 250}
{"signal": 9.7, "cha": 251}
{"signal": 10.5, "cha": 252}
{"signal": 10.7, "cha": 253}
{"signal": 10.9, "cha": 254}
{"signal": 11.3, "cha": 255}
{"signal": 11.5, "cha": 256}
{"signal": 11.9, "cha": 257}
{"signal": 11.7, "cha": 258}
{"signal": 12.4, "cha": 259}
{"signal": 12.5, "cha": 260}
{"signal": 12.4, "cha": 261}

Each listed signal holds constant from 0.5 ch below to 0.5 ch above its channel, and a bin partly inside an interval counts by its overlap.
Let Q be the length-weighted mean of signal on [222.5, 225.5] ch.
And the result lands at 6.8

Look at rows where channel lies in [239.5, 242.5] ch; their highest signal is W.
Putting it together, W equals 6.97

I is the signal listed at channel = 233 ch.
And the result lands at 6.83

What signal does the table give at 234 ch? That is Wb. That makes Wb 6.61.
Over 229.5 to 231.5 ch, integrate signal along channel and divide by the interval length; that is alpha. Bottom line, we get 6.83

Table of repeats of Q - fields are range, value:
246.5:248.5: 8.25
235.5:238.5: 6.9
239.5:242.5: 6.88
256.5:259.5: 12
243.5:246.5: 7.26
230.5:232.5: 6.96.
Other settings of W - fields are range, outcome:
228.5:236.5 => 7.07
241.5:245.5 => 7.32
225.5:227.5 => 6.45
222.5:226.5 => 7.11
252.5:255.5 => 11.3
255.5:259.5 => 12.4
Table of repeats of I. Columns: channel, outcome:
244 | 7.02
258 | 11.7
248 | 8.44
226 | 6.4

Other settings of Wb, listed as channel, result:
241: 6.78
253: 10.7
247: 8.07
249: 8.75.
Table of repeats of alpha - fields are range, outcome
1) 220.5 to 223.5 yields 7.56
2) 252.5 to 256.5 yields 11.1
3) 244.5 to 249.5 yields 8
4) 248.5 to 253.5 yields 9.77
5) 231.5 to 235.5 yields 6.82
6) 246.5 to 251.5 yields 8.83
